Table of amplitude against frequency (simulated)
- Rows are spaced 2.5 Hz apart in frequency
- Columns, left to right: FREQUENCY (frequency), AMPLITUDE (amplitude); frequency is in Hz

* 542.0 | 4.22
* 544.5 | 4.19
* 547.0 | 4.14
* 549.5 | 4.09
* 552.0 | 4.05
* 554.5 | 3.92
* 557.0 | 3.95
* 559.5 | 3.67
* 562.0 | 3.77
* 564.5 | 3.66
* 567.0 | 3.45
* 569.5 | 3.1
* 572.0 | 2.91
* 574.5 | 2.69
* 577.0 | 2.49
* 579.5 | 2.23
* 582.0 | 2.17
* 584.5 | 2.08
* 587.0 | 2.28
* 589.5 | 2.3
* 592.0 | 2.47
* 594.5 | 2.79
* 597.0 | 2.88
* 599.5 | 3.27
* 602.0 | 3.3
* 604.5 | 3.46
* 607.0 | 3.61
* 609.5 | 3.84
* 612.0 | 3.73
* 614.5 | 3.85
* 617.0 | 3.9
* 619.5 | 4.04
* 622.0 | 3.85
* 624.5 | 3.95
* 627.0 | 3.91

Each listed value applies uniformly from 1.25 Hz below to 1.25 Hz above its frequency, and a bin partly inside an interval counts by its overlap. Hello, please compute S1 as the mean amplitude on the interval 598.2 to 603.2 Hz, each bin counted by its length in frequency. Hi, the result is 3.28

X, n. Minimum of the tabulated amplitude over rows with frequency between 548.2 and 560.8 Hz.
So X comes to 3.67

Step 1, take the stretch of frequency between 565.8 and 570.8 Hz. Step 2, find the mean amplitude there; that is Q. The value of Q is 3.27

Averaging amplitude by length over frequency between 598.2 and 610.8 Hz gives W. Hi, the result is 3.49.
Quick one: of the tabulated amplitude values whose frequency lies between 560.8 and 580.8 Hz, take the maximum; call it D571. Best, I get 3.77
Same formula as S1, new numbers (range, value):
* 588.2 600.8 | 2.74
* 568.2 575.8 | 2.9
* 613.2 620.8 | 3.93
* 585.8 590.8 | 2.29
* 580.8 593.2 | 2.26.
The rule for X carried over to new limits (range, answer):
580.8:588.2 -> 2.08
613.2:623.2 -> 3.85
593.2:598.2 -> 2.79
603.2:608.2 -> 3.46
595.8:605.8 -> 2.88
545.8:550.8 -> 4.09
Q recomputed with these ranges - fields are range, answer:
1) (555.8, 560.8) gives 3.81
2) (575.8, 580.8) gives 2.36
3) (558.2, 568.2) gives 3.64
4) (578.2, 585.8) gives 2.16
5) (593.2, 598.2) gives 2.83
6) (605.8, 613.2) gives 3.73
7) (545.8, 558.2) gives 4.03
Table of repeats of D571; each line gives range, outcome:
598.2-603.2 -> 3.3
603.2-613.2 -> 3.84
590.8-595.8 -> 2.79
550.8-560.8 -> 4.05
